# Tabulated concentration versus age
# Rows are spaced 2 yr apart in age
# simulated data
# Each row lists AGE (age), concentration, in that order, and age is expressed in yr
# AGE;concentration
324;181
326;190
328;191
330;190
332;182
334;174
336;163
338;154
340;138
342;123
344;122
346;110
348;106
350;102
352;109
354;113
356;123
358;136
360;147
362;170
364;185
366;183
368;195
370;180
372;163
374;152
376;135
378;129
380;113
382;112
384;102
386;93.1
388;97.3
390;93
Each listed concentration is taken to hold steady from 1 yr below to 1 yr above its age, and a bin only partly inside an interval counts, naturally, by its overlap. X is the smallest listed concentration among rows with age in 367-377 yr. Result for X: 135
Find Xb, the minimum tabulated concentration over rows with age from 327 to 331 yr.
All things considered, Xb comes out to 190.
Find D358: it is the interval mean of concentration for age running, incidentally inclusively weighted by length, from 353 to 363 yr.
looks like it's 138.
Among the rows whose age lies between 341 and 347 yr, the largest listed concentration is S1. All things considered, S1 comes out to 123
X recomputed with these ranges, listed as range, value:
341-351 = 102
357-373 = 136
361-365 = 170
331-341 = 138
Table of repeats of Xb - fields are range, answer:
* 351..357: 109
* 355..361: 123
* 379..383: 112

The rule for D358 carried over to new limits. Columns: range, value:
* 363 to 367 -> 184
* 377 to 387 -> 110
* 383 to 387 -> 97.5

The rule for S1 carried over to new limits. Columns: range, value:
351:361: 147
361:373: 195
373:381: 152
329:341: 190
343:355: 122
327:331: 191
